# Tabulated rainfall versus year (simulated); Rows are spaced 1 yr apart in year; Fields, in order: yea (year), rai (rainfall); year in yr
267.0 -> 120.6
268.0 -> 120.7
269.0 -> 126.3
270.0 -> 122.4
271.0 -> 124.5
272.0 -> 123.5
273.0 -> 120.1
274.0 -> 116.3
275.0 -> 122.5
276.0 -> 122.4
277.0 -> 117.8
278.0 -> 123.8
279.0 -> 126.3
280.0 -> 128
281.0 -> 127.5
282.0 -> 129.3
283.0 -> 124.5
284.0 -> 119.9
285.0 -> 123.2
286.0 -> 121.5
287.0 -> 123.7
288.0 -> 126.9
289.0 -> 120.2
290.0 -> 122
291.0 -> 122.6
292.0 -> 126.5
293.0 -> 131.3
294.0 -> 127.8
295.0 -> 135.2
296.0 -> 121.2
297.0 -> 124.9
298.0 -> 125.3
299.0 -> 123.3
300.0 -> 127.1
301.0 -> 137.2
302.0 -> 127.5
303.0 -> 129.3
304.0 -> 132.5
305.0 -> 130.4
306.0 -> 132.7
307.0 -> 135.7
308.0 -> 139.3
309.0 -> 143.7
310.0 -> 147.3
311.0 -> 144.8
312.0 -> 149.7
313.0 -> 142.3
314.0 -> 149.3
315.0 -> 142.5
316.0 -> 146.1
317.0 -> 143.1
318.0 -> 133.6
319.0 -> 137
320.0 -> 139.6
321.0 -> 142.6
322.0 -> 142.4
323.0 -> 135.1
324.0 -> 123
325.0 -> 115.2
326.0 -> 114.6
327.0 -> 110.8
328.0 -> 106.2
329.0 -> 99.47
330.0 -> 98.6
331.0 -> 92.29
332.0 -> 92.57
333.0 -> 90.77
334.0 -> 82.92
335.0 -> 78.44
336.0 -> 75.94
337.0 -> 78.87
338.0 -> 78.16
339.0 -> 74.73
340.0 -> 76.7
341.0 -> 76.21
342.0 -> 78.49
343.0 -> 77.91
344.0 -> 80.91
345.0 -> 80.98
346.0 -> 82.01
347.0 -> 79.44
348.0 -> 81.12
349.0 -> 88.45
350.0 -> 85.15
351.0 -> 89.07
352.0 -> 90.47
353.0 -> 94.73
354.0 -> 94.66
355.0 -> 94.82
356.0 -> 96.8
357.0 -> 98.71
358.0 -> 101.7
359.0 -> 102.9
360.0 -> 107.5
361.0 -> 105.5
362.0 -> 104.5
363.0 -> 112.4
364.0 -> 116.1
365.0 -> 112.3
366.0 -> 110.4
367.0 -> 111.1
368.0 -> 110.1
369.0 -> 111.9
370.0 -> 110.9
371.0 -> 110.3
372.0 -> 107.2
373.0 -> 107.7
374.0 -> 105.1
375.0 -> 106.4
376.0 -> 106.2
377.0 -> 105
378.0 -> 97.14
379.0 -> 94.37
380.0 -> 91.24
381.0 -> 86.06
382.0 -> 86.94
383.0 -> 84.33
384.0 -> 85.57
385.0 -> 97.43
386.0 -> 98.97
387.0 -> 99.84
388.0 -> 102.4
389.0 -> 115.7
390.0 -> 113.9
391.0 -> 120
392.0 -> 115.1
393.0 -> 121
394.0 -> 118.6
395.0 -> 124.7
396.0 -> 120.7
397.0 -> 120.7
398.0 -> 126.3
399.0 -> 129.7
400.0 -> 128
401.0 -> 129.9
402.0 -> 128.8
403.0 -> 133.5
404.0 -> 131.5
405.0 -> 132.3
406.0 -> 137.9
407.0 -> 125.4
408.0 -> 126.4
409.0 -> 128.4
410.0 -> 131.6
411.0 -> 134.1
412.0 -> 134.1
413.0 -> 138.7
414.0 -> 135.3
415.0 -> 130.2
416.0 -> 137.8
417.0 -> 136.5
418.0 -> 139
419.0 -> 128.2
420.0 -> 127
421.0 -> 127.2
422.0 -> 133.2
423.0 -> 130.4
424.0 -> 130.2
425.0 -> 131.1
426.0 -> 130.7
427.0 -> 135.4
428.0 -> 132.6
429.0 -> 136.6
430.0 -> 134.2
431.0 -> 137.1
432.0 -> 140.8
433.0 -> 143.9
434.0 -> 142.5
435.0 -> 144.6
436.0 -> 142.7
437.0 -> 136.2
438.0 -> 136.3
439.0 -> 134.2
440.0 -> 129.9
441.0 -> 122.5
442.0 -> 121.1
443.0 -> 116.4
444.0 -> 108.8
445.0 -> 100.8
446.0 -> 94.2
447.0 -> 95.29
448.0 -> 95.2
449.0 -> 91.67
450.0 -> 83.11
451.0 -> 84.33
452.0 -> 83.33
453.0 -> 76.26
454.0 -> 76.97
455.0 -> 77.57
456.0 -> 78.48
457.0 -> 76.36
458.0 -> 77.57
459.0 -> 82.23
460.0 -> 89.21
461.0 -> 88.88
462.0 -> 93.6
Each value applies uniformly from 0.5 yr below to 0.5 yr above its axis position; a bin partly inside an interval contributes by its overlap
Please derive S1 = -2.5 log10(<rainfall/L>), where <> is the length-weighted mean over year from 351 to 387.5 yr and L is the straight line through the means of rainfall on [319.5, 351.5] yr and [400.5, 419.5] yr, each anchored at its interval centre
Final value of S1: 0.11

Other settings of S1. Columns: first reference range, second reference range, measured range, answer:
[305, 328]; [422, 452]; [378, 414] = 0.09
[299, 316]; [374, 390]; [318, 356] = 0.26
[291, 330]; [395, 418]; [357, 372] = 0.20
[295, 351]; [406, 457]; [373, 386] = 0.22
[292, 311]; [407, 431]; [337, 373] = 0.36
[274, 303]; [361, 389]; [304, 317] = -0.18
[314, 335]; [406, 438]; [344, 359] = 0.34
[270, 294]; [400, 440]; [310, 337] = 0.06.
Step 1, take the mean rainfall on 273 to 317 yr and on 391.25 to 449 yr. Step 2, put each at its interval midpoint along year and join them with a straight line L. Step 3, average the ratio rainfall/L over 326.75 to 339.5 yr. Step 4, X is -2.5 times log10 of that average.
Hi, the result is 0.41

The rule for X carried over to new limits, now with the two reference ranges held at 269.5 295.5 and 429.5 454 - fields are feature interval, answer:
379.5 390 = 0.23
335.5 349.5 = 0.46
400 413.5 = -0.12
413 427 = -0.14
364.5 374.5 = 0.09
